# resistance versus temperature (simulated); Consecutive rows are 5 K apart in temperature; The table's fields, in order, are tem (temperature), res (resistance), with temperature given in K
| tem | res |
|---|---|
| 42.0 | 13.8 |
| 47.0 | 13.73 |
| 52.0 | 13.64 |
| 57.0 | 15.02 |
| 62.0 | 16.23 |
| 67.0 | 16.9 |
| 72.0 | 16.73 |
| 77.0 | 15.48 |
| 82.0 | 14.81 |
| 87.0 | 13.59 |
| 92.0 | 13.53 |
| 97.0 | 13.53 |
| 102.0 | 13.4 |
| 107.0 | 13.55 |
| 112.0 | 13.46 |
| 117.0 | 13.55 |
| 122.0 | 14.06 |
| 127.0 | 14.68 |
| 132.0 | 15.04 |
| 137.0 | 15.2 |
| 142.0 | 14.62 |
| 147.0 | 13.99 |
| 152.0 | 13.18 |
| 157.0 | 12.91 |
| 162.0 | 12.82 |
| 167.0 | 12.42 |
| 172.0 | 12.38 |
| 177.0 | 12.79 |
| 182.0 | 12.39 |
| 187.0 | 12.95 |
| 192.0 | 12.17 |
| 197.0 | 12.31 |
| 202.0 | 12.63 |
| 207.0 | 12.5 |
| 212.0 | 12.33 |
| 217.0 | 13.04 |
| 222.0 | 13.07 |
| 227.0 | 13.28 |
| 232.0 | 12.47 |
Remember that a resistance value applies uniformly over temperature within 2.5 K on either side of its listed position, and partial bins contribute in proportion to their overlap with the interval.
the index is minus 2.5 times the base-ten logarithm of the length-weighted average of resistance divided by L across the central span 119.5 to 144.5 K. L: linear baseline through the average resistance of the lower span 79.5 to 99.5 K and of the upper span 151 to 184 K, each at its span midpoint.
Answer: -0.117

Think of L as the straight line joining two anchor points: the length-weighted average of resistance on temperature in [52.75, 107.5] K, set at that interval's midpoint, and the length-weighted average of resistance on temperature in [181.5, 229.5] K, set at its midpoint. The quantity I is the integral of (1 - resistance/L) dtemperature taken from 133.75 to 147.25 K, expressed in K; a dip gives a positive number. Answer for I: -0.9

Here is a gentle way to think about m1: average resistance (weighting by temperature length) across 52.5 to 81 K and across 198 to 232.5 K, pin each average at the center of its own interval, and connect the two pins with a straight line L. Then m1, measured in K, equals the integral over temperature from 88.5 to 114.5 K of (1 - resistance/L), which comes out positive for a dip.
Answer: 2.8 K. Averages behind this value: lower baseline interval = 15.8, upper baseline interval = 12.8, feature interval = 13.5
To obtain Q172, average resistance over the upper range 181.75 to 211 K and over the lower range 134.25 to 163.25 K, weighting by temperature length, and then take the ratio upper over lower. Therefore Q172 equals 0.9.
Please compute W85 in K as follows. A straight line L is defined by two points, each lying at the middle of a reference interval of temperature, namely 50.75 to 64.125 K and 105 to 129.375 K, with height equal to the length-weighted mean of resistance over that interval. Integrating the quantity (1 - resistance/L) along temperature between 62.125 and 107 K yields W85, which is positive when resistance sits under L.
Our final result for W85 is -0.7 K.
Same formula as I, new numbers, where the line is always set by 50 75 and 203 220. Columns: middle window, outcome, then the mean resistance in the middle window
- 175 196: 1.0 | 12.6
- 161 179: 1.2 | 12.6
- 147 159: 0.5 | 13.2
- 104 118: 1.2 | 13.5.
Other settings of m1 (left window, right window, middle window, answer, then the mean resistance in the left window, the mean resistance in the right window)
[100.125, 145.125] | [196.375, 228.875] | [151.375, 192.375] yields 2.2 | 14.2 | 12.8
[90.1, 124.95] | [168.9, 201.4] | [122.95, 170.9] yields -2.9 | 13.6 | 12.5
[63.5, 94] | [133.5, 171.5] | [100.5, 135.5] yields 0.8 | 15.2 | 13.6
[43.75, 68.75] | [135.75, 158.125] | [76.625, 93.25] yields 0.5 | 15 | 14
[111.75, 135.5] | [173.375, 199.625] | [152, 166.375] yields 0.5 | 14.3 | 12.5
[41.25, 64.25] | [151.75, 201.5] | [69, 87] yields -1.6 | 14.5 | 12.6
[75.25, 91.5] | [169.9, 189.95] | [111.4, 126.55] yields -0.1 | 14.5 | 12.6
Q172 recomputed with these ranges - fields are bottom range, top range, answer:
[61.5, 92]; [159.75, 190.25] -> 0.82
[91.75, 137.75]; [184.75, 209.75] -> 0.89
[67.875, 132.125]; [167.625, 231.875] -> 0.88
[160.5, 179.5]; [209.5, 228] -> 1.02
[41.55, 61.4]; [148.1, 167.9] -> 0.91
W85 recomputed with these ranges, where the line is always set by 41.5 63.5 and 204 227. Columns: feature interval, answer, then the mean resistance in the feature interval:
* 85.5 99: 0.5 K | 13.5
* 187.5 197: 0.5 K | 12.4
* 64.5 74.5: -1.8 K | 16.8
